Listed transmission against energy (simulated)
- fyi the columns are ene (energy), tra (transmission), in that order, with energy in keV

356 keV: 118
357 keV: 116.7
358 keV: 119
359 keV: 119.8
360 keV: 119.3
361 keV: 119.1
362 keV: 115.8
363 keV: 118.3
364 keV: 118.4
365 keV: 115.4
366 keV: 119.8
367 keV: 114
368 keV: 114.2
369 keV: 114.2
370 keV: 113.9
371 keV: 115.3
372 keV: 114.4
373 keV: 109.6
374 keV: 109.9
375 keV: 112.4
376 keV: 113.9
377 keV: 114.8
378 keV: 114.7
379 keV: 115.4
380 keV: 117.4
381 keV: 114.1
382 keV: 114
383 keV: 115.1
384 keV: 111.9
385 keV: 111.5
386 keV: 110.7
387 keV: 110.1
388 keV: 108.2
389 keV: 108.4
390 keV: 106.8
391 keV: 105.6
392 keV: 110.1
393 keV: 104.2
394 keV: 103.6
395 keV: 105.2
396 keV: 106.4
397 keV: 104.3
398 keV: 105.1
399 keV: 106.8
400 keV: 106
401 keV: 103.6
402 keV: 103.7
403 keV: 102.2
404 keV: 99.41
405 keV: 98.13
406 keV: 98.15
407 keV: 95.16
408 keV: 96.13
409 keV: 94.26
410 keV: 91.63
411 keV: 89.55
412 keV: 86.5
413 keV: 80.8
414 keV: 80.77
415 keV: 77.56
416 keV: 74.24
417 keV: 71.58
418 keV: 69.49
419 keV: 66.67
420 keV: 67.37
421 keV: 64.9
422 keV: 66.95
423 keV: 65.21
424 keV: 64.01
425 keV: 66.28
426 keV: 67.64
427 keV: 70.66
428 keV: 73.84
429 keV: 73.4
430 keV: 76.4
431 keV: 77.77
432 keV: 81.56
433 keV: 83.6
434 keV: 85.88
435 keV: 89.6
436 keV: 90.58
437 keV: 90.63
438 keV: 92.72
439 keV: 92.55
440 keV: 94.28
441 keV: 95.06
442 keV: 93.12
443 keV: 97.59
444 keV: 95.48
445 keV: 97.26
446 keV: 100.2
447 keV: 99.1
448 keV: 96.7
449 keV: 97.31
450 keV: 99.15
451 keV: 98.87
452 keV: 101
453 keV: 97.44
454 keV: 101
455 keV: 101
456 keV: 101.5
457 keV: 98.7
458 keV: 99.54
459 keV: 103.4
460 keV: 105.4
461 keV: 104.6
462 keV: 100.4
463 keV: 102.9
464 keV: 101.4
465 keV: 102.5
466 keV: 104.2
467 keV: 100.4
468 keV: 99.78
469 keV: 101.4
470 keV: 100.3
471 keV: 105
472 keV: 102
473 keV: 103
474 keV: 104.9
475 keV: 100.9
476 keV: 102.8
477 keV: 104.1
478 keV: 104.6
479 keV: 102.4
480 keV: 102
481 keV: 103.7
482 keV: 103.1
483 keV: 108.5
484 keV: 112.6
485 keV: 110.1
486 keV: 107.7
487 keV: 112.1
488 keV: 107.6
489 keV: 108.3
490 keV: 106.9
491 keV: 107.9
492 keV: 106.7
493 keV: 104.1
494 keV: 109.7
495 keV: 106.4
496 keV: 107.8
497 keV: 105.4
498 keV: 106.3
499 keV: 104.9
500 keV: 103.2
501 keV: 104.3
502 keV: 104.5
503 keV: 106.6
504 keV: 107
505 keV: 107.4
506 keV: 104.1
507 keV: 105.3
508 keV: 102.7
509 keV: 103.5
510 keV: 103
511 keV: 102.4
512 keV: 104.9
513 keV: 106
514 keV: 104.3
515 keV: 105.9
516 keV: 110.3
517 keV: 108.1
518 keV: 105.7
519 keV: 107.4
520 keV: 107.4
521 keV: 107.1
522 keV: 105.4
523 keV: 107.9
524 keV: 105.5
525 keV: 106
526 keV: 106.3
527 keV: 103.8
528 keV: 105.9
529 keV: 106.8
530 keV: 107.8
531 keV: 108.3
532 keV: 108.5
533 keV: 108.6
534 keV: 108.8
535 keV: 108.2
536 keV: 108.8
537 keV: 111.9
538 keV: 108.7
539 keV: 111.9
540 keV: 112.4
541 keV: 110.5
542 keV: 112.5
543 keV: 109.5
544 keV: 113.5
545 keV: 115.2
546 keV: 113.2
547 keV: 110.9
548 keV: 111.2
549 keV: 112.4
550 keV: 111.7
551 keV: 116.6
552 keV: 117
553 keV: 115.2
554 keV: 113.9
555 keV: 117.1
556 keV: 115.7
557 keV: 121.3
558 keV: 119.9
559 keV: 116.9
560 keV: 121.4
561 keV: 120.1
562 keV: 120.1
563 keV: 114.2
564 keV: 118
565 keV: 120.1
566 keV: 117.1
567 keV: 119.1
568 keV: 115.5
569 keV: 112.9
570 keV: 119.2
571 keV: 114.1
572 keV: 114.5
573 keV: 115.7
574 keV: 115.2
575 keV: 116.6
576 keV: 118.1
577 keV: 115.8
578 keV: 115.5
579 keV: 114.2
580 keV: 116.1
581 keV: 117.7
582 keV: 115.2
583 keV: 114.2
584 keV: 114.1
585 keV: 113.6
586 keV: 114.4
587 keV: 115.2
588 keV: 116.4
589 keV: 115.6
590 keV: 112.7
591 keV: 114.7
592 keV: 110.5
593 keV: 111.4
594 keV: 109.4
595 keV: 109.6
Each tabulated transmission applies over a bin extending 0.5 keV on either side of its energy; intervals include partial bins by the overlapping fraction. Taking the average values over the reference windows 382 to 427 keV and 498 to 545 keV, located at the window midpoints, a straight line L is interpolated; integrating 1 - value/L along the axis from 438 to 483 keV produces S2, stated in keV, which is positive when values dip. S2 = -0.4 keV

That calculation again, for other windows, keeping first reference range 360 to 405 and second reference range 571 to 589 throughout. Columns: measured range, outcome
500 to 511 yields 0.9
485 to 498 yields 0.7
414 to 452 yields 9.8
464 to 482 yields 1.7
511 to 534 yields 1.5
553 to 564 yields -0.3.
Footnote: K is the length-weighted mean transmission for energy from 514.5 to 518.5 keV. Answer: 108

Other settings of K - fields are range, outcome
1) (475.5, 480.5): 103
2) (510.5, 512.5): 104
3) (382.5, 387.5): 112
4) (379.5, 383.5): 115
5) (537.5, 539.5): 110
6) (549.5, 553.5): 115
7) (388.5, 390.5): 108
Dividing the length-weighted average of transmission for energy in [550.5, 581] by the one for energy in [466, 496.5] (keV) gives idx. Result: 1.1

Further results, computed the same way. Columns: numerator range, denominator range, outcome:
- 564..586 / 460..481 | 1.13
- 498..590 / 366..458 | 1.16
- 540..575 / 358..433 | 1.17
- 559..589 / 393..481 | 1.25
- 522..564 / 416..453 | 1.34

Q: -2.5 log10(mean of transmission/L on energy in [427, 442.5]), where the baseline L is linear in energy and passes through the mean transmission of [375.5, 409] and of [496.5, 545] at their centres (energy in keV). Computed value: 0.24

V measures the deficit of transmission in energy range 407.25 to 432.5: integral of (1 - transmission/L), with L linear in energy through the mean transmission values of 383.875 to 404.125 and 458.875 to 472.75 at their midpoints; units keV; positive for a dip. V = 7.0 keV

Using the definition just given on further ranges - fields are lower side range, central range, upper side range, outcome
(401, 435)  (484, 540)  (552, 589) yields -2.2 keV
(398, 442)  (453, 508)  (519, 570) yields -3.6 keV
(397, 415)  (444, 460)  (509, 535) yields 0.1 keV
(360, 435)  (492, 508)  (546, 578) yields 0.5 keV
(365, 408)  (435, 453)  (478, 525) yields 2.0 keV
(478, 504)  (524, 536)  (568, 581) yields 0.4 keV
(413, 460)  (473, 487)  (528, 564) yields -1.2 keV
